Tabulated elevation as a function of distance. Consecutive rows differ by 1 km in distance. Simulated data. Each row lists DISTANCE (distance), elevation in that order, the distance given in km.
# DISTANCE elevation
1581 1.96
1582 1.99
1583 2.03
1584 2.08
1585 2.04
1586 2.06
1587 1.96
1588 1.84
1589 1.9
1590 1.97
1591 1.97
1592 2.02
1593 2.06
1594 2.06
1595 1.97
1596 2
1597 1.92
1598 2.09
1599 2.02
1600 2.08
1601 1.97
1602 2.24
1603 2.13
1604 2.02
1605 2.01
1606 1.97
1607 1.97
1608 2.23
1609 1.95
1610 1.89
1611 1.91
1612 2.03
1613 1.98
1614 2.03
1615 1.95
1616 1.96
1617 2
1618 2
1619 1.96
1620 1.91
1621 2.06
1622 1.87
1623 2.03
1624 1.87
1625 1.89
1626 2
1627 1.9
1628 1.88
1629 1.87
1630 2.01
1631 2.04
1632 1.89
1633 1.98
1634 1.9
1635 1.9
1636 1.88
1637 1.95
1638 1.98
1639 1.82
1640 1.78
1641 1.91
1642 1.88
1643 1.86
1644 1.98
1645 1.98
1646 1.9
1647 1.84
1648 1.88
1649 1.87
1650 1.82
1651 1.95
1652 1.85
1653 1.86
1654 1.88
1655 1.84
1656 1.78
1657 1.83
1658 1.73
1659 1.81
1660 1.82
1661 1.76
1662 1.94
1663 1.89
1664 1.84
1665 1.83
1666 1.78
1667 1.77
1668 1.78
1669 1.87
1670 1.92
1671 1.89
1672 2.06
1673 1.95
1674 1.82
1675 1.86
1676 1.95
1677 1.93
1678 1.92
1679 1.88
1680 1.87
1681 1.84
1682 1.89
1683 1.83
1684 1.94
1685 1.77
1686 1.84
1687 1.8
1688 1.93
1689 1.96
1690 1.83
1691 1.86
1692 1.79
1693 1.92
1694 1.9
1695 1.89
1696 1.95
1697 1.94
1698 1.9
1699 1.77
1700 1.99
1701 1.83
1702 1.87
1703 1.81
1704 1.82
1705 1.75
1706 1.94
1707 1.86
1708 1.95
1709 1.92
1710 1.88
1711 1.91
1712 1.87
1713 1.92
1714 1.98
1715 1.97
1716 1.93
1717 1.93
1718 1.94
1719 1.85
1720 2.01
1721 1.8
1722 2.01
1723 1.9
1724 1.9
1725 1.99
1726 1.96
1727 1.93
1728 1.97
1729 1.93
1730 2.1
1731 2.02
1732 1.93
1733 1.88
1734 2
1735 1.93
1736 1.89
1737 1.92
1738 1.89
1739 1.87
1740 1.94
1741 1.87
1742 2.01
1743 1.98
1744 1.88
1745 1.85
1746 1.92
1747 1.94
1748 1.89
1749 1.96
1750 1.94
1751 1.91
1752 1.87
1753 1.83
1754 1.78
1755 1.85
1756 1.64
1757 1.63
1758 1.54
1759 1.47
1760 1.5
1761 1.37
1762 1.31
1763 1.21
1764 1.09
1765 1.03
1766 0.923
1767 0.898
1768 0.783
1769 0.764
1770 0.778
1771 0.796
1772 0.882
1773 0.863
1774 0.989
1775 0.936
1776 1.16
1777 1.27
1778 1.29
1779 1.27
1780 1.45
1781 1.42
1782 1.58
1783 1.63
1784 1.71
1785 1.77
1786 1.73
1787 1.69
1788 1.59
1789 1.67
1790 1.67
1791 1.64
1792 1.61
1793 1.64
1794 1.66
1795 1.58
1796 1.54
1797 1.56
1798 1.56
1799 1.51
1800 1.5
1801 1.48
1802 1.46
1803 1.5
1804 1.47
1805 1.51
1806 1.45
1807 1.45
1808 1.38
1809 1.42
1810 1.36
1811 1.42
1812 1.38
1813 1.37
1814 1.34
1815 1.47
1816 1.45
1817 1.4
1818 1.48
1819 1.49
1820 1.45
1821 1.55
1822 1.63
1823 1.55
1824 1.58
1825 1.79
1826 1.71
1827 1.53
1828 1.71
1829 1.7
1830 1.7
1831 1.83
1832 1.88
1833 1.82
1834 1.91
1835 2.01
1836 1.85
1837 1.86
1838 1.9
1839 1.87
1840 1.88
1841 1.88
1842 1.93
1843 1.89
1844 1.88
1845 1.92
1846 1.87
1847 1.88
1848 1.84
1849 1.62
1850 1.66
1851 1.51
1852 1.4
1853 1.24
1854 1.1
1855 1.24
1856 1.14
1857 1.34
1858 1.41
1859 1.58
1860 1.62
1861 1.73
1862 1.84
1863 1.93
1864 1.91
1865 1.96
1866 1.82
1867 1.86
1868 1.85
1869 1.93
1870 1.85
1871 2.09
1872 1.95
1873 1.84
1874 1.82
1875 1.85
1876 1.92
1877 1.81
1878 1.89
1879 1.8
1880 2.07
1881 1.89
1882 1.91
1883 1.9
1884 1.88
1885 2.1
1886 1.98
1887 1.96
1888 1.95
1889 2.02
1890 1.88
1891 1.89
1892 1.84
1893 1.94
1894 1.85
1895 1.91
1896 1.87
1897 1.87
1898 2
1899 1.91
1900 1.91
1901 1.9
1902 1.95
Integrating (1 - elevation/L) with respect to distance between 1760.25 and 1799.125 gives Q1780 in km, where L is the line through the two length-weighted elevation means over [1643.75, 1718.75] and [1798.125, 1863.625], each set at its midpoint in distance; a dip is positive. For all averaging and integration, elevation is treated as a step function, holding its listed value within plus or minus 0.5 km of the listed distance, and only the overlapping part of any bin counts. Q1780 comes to 8.42 km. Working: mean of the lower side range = 1.88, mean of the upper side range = 1.61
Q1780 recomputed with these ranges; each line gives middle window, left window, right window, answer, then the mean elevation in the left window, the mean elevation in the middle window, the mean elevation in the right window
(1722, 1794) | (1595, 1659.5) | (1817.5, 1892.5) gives 9.36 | 1.94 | 1.6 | 1.77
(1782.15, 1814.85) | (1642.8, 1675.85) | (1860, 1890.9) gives 6.04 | 1.86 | 1.54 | 1.9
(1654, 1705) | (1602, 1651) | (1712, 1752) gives 2.03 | 1.95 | 1.86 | 1.93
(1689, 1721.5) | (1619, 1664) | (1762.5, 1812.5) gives -4.56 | 1.89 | 1.89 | 1.36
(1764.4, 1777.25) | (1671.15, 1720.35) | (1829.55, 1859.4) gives 6.23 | 1.89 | 0.923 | 1.7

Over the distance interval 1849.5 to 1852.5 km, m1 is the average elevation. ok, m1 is 1.52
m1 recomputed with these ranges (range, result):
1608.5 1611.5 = 1.92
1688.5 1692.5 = 1.86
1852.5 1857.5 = 1.21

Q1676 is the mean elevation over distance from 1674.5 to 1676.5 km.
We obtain 1.91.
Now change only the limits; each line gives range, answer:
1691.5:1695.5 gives 1.88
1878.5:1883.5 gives 1.91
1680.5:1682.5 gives 1.86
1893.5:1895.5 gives 1.88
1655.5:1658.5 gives 1.78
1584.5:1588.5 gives 1.97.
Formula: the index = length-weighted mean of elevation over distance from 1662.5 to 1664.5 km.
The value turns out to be 1.86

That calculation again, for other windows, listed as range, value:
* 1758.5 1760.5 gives 1.48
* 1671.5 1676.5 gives 1.93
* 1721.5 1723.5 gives 1.95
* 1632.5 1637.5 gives 1.92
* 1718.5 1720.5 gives 1.93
